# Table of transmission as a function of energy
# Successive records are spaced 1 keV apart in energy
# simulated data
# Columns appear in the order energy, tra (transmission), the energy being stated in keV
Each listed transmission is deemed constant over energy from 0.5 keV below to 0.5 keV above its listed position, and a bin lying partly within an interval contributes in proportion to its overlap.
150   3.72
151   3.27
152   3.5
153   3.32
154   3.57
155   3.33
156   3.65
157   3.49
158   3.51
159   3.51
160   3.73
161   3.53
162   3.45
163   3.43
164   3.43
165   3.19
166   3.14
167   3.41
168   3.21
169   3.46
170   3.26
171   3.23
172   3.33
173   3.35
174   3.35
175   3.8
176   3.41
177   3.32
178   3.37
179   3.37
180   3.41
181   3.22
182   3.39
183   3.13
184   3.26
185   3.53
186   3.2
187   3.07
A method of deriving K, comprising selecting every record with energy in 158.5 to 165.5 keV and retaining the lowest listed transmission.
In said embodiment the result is 3.19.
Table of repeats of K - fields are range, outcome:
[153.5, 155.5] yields 3.33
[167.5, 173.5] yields 3.21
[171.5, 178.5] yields 3.32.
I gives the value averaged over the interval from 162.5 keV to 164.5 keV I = 3.43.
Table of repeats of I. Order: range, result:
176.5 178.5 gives 3.34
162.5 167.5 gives 3.32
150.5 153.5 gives 3.36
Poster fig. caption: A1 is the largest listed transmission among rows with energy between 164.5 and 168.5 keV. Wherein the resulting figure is 3.41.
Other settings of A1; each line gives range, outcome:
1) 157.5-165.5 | 3.73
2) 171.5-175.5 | 3.8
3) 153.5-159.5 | 3.65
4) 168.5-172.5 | 3.46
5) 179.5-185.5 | 3.53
